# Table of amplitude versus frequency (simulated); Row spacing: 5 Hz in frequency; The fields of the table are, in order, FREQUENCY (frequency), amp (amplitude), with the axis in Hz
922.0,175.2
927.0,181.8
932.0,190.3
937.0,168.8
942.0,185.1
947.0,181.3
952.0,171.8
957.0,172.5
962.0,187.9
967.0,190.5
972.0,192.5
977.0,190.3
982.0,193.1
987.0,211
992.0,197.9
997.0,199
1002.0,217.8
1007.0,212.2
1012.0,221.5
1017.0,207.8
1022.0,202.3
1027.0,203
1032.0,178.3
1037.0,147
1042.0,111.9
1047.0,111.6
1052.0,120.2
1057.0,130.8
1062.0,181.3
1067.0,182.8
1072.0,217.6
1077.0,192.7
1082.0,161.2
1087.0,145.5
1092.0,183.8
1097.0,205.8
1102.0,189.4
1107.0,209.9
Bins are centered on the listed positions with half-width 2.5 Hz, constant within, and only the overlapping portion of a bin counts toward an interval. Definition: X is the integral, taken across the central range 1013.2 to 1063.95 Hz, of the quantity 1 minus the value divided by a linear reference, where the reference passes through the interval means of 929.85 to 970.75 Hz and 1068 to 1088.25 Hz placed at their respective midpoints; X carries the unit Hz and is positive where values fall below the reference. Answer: 5.79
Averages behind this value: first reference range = 181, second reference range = 182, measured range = 161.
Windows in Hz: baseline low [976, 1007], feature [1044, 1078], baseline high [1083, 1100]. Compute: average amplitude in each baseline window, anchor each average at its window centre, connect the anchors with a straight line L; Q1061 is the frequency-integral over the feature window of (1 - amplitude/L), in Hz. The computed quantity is 4.44 Hz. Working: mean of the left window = 203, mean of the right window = 177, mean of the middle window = 160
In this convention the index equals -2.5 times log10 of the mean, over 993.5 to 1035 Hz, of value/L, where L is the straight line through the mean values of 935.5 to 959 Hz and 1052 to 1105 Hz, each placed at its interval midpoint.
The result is -0.159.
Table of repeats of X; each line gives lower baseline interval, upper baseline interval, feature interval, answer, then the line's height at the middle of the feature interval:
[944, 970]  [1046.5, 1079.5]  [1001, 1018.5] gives -4.2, 173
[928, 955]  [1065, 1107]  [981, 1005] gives -3.0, 182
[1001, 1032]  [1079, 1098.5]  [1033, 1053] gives 7.0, 195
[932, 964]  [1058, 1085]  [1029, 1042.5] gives 2.2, 182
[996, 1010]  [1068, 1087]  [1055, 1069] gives 1.8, 190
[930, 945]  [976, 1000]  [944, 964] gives 0.9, 187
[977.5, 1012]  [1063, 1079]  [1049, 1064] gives 4.3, 198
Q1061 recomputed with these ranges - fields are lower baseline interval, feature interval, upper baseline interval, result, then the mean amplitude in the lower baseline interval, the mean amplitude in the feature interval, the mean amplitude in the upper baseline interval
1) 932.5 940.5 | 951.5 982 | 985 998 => 0.81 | 176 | 186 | 203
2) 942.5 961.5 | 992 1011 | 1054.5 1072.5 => -3.59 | 178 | 209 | 174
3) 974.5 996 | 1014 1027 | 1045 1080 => -1.65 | 198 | 205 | 163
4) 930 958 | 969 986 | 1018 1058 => -2.42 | 178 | 194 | 154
